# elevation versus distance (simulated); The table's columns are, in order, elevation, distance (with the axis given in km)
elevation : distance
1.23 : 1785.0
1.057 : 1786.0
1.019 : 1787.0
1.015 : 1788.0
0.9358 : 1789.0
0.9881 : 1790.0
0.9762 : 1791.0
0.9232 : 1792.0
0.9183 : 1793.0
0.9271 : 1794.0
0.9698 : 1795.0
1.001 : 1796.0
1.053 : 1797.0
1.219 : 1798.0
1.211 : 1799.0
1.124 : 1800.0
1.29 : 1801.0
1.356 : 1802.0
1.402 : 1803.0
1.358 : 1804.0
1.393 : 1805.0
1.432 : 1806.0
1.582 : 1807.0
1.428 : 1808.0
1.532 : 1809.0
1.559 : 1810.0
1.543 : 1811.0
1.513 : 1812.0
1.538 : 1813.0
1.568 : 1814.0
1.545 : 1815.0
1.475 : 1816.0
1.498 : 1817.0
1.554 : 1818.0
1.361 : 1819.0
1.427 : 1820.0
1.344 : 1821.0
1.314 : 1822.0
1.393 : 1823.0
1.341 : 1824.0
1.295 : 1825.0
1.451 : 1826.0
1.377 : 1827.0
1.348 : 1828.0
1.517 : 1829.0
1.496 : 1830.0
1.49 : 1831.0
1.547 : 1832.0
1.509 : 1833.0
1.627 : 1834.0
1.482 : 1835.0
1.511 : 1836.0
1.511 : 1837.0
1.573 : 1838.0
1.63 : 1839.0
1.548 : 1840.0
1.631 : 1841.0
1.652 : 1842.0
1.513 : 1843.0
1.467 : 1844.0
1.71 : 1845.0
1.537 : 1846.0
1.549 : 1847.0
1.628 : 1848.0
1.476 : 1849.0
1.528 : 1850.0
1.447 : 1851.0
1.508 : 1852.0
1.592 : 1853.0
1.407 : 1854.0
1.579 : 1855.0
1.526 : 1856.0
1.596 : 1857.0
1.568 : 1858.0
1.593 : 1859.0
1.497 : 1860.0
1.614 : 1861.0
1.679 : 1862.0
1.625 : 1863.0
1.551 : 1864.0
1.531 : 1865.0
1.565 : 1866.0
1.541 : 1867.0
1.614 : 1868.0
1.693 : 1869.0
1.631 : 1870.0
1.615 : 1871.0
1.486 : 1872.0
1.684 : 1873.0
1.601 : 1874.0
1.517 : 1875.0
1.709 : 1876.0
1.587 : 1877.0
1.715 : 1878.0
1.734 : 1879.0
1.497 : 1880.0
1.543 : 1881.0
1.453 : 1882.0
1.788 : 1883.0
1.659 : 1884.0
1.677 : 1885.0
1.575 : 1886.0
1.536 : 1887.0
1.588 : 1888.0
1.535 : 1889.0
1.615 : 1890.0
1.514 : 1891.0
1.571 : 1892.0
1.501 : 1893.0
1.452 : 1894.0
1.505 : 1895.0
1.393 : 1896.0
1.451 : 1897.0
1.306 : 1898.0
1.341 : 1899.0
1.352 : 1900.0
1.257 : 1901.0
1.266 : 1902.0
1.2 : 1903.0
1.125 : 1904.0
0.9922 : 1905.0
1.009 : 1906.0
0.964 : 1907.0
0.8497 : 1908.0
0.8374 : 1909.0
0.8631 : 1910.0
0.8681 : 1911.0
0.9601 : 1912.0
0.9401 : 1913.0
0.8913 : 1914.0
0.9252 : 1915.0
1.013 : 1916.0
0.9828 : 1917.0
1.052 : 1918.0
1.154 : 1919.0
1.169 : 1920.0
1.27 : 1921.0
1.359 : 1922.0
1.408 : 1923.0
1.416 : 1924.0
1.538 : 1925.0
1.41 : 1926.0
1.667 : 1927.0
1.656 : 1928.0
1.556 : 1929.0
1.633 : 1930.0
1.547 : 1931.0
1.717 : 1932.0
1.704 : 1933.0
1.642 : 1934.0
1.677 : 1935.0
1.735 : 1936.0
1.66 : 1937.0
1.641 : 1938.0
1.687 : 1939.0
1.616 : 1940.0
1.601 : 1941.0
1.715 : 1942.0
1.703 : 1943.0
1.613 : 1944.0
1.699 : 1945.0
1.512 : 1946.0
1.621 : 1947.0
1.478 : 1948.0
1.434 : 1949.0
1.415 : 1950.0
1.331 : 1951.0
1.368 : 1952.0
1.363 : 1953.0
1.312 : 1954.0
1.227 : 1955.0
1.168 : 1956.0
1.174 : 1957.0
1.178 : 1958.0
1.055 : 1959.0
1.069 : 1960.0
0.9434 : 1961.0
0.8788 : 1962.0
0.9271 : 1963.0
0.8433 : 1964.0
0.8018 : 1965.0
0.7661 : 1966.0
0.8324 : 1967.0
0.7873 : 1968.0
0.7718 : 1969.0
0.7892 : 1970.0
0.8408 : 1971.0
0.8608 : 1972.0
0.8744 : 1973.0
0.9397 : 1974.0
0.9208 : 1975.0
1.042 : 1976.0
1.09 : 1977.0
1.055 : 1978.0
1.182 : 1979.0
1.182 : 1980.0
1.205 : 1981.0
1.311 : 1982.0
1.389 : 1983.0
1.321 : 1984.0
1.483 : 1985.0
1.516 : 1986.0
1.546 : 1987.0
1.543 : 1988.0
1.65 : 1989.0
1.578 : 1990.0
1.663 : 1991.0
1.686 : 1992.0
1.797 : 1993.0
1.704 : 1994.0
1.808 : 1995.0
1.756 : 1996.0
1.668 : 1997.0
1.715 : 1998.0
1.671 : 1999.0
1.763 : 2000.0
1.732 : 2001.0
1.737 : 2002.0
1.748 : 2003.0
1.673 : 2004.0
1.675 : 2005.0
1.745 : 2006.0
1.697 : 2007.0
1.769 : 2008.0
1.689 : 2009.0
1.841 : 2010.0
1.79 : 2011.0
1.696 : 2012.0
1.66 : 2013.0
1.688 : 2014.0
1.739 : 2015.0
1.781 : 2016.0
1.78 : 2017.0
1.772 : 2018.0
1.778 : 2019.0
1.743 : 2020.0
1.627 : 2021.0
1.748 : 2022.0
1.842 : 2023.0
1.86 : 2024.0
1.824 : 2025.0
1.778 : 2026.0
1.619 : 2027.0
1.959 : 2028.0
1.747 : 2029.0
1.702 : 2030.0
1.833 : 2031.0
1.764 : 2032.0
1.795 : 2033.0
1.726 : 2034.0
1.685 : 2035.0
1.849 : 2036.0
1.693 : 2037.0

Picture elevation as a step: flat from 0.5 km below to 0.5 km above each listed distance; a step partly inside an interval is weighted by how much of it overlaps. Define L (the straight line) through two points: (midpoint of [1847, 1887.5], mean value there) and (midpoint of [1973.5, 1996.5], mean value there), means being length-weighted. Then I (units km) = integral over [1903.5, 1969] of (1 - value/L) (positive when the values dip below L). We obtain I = 9.2 km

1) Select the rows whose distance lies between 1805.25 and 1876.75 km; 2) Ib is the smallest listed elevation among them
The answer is 1.295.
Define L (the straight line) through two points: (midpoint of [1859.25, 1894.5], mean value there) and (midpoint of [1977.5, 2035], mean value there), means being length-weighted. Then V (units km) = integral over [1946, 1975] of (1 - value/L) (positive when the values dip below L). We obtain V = 9.9 km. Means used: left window 1.59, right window 1.66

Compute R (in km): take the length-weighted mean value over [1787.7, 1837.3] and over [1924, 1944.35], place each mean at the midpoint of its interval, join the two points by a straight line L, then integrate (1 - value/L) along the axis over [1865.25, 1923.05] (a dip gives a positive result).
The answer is 6.4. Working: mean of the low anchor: 1.34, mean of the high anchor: 1.63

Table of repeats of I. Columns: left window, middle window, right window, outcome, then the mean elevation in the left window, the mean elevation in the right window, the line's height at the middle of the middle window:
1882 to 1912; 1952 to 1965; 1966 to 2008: 2.6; 1.33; 1.39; 1.37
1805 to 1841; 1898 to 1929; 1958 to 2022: 5.9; 1.48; 1.41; 1.44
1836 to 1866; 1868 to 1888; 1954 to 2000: -1.7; 1.56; 1.23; 1.49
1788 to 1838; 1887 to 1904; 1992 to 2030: 1.0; 1.35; 1.75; 1.51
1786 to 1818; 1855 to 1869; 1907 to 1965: -3.1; 1.27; 1.32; 1.29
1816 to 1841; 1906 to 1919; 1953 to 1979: 2.5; 1.47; 0.978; 1.17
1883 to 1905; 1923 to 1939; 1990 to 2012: -0.7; 1.45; 1.73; 1.54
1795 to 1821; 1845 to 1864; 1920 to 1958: -1.6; 1.39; 1.51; 1.43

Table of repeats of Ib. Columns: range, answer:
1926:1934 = 1.41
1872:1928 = 0.8374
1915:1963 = 0.8788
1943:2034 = 0.7661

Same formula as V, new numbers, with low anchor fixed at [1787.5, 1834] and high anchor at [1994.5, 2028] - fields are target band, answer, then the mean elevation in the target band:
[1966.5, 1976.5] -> 4.79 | 0.866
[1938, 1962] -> 3.22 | 1.4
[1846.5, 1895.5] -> -4.10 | 1.58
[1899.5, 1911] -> 3.53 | 1.06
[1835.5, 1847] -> -1.46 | 1.57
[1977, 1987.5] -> 2.34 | 1.31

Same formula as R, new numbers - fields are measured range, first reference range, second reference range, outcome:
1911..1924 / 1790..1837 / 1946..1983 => 0.9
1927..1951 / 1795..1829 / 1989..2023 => -0.1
